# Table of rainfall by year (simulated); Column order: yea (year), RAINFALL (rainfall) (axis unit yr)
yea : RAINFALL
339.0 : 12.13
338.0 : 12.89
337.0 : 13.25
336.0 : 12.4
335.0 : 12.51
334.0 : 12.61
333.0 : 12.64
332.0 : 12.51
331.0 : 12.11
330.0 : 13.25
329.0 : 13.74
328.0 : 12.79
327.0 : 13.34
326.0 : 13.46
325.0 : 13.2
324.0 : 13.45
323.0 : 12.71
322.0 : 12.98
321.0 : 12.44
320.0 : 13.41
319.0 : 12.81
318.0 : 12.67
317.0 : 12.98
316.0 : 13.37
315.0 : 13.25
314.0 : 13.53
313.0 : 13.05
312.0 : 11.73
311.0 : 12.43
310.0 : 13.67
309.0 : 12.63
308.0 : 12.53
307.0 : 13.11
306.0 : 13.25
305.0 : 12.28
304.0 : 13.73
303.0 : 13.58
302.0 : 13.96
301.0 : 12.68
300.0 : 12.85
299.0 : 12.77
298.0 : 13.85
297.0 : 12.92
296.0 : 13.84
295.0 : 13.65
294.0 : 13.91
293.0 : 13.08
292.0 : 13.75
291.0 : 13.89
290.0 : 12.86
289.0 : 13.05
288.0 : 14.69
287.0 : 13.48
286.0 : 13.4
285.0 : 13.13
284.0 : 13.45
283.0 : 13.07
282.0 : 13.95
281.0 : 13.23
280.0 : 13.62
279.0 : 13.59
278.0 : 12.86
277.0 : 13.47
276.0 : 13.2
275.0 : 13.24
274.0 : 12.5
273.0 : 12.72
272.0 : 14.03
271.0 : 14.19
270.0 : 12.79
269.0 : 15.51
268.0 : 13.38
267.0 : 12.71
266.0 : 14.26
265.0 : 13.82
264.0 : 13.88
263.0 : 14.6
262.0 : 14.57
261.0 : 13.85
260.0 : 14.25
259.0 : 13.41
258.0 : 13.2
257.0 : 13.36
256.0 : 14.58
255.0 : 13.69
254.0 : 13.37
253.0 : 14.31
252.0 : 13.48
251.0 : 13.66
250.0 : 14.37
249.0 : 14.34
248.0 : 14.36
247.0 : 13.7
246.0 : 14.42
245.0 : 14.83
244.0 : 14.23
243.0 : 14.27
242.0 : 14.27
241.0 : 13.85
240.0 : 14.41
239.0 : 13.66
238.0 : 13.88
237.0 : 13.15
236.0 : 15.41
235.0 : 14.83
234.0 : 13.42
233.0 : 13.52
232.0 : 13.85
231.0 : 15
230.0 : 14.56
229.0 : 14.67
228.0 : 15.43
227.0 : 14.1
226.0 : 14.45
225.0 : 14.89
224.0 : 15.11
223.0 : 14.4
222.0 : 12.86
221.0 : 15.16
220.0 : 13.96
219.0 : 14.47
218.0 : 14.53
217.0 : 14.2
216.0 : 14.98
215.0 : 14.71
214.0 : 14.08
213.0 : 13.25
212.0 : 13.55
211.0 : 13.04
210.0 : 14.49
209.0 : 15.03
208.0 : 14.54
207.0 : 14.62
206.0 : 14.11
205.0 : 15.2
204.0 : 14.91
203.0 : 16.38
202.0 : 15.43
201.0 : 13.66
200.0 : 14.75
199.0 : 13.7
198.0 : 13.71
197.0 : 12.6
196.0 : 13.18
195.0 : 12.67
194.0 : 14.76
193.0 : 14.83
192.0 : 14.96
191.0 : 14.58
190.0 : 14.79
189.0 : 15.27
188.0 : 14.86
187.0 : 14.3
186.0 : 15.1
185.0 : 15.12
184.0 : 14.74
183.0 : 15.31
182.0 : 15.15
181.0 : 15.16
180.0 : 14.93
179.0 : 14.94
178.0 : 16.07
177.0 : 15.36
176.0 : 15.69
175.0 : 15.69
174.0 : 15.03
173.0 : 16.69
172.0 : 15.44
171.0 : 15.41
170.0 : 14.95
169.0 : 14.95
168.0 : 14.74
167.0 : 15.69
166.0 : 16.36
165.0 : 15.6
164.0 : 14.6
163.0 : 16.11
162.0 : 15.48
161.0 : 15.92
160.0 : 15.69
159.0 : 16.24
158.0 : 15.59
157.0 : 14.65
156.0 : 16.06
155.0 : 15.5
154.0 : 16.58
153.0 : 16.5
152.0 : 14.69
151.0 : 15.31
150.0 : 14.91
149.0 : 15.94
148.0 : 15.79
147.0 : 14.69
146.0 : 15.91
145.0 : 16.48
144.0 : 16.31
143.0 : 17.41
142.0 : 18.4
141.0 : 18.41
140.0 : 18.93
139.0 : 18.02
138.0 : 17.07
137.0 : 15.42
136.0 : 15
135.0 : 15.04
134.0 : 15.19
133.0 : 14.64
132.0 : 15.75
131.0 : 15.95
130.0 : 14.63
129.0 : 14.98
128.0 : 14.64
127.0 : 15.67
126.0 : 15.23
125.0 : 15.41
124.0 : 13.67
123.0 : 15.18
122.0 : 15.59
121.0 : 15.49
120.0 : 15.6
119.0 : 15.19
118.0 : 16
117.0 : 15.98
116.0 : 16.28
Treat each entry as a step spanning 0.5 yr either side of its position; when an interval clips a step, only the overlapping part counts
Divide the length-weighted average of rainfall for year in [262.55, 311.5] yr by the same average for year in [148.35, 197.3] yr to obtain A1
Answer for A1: 0.88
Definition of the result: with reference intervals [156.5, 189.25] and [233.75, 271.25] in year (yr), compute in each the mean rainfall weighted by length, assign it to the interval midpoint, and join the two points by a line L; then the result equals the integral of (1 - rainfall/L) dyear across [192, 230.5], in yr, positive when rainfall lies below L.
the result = 0.9 yr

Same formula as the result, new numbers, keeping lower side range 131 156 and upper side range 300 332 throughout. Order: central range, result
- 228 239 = 0.20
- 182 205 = 1.04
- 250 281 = 0.60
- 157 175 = 0.24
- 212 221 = 0.33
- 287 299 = -0.10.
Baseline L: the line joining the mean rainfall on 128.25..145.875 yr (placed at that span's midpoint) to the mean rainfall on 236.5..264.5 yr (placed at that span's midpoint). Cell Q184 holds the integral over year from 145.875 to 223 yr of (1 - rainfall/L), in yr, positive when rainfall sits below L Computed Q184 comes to 2.1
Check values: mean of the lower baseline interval 16.3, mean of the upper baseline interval 14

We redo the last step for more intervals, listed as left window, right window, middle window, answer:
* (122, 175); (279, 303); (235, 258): 0.1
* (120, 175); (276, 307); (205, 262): 0.5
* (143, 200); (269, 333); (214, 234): 0.0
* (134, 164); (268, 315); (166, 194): 0.6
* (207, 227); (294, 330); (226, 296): -0.5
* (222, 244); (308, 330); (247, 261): 0.1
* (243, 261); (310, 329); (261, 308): 0.1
